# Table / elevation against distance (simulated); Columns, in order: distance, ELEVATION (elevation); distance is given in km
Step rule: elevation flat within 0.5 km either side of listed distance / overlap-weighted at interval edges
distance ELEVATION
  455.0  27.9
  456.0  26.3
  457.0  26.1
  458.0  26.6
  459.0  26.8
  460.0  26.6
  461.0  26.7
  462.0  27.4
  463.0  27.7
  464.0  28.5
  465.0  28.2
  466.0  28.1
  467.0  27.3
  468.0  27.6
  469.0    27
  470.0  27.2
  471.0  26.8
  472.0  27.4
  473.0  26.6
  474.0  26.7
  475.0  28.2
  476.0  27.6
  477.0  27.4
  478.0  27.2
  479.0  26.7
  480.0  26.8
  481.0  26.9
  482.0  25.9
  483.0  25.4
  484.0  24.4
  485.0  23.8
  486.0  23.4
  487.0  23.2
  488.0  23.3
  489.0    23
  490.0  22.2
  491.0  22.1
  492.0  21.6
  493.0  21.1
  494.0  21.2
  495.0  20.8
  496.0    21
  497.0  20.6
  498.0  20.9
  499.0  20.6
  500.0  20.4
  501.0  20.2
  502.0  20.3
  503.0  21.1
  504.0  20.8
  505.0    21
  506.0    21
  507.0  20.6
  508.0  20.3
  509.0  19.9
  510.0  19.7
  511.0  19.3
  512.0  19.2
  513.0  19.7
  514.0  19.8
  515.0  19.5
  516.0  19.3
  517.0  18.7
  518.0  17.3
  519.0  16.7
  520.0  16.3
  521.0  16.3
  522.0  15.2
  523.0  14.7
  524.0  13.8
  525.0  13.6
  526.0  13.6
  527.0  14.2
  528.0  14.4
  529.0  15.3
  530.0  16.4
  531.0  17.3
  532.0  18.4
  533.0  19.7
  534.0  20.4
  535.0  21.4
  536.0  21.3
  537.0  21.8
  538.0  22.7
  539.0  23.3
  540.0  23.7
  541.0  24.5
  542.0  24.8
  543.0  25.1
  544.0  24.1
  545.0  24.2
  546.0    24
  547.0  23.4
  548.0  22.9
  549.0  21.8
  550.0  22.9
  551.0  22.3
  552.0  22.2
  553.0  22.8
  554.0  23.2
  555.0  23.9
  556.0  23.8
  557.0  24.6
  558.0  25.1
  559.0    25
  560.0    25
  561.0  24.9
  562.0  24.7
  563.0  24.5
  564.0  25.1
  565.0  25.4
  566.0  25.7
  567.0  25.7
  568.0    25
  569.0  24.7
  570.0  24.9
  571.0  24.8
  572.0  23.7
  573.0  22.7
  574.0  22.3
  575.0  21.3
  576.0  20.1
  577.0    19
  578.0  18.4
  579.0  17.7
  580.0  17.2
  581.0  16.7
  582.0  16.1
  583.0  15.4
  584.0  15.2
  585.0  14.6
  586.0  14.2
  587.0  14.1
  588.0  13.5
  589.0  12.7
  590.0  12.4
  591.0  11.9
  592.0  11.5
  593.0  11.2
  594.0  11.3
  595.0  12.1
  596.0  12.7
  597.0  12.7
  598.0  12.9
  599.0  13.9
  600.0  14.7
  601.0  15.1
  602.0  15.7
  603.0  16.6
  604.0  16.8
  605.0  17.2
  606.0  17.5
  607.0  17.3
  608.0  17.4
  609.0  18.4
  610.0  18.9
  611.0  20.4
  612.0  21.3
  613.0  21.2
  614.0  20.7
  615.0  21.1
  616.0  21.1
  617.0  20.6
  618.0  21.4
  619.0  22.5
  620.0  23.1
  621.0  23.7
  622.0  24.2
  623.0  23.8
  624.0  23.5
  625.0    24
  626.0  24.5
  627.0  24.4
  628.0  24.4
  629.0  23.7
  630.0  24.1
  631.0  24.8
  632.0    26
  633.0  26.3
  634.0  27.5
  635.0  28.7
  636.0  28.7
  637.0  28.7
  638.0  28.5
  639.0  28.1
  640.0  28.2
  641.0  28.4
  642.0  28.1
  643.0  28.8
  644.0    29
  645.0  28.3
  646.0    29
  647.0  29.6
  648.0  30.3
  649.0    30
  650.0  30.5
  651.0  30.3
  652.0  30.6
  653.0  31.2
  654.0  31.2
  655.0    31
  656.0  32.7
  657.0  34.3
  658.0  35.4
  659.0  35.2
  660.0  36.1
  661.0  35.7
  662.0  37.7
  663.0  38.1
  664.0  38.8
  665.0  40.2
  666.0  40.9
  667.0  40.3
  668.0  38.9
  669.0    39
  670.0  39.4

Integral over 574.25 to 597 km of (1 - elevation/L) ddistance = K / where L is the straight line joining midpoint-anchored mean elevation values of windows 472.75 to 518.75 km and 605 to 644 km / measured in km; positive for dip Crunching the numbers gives 8.1 km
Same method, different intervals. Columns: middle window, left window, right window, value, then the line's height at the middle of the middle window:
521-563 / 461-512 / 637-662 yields 8.4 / 26.3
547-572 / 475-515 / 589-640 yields -3.5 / 21.2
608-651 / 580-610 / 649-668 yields 0.8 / 25.7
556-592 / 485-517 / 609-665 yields 6.0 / 24.5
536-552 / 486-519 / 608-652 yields -0.9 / 22.1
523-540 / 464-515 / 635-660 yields 4.9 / 25.3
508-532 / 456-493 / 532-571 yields 7.4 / 24.6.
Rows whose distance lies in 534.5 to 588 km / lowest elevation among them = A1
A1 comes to 13.5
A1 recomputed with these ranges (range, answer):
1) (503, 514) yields 19.2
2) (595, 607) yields 12.1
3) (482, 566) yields 13.6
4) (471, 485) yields 23.8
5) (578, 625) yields 11.2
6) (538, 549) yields 21.8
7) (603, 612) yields 16.6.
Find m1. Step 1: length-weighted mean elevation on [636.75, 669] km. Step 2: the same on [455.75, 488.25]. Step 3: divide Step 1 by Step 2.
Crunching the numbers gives 1.23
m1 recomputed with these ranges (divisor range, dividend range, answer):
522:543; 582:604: 0.73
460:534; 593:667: 1.16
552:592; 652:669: 1.75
